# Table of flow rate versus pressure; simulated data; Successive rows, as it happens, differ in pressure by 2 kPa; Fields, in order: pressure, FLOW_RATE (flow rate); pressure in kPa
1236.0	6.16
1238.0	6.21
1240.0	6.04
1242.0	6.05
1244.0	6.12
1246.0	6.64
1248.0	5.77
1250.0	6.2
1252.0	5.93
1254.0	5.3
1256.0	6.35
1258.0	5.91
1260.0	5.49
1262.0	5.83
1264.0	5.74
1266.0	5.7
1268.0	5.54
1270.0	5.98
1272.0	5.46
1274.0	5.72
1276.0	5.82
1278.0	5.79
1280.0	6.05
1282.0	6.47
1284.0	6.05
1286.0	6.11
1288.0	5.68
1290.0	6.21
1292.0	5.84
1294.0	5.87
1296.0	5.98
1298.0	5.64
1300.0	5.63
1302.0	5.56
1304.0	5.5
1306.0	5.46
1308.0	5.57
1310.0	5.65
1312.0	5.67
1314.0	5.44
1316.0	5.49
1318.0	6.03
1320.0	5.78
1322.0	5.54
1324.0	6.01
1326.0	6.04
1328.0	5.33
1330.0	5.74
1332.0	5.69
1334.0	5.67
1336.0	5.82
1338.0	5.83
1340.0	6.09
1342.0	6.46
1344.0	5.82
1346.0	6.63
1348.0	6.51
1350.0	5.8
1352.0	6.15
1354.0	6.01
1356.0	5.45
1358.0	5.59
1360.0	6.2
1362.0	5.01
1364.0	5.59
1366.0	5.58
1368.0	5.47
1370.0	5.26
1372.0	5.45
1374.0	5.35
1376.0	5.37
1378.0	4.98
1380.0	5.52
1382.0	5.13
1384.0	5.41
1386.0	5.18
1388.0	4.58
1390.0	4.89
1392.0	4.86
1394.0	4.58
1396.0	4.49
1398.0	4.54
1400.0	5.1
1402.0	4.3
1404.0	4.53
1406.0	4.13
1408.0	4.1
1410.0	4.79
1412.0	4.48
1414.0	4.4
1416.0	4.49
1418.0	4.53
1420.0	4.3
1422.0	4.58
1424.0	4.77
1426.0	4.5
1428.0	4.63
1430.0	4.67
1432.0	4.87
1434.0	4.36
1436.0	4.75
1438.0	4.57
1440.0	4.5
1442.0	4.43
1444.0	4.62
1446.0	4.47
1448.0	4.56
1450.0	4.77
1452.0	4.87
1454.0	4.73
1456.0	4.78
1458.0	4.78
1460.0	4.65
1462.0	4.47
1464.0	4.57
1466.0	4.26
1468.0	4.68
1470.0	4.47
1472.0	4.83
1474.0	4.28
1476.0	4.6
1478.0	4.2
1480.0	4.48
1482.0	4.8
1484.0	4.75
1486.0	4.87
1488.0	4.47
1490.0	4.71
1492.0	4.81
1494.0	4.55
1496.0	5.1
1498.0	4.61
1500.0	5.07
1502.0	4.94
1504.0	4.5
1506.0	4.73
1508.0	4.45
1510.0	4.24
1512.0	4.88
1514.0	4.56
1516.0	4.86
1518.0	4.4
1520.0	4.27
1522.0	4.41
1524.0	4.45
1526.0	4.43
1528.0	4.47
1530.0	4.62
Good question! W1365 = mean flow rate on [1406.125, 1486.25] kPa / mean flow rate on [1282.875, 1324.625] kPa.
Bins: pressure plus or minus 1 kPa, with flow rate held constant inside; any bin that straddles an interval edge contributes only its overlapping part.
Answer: 0.8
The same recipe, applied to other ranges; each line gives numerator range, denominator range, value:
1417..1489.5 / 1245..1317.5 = 0.79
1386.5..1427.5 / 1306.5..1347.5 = 0.78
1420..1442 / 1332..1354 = 0.76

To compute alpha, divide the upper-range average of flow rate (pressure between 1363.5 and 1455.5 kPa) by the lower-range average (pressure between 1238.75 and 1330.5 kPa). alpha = 0.82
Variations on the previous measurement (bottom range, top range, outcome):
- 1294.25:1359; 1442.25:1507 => 0.80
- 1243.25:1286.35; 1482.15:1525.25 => 0.79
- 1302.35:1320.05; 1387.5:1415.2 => 0.81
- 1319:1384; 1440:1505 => 0.81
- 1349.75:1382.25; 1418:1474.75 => 0.83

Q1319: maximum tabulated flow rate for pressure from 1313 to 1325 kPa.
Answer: 6.03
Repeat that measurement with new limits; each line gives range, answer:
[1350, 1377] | 6.2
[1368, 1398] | 5.52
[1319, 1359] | 6.63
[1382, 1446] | 5.41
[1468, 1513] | 5.1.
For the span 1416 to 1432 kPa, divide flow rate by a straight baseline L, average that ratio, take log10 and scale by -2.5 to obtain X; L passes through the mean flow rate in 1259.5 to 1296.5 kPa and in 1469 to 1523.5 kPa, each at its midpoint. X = 0.10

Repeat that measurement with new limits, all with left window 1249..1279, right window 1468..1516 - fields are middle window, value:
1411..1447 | 0.09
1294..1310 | -0.01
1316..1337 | -0.05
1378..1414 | 0.09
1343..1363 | -0.11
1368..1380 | -0.02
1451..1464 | 0.03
